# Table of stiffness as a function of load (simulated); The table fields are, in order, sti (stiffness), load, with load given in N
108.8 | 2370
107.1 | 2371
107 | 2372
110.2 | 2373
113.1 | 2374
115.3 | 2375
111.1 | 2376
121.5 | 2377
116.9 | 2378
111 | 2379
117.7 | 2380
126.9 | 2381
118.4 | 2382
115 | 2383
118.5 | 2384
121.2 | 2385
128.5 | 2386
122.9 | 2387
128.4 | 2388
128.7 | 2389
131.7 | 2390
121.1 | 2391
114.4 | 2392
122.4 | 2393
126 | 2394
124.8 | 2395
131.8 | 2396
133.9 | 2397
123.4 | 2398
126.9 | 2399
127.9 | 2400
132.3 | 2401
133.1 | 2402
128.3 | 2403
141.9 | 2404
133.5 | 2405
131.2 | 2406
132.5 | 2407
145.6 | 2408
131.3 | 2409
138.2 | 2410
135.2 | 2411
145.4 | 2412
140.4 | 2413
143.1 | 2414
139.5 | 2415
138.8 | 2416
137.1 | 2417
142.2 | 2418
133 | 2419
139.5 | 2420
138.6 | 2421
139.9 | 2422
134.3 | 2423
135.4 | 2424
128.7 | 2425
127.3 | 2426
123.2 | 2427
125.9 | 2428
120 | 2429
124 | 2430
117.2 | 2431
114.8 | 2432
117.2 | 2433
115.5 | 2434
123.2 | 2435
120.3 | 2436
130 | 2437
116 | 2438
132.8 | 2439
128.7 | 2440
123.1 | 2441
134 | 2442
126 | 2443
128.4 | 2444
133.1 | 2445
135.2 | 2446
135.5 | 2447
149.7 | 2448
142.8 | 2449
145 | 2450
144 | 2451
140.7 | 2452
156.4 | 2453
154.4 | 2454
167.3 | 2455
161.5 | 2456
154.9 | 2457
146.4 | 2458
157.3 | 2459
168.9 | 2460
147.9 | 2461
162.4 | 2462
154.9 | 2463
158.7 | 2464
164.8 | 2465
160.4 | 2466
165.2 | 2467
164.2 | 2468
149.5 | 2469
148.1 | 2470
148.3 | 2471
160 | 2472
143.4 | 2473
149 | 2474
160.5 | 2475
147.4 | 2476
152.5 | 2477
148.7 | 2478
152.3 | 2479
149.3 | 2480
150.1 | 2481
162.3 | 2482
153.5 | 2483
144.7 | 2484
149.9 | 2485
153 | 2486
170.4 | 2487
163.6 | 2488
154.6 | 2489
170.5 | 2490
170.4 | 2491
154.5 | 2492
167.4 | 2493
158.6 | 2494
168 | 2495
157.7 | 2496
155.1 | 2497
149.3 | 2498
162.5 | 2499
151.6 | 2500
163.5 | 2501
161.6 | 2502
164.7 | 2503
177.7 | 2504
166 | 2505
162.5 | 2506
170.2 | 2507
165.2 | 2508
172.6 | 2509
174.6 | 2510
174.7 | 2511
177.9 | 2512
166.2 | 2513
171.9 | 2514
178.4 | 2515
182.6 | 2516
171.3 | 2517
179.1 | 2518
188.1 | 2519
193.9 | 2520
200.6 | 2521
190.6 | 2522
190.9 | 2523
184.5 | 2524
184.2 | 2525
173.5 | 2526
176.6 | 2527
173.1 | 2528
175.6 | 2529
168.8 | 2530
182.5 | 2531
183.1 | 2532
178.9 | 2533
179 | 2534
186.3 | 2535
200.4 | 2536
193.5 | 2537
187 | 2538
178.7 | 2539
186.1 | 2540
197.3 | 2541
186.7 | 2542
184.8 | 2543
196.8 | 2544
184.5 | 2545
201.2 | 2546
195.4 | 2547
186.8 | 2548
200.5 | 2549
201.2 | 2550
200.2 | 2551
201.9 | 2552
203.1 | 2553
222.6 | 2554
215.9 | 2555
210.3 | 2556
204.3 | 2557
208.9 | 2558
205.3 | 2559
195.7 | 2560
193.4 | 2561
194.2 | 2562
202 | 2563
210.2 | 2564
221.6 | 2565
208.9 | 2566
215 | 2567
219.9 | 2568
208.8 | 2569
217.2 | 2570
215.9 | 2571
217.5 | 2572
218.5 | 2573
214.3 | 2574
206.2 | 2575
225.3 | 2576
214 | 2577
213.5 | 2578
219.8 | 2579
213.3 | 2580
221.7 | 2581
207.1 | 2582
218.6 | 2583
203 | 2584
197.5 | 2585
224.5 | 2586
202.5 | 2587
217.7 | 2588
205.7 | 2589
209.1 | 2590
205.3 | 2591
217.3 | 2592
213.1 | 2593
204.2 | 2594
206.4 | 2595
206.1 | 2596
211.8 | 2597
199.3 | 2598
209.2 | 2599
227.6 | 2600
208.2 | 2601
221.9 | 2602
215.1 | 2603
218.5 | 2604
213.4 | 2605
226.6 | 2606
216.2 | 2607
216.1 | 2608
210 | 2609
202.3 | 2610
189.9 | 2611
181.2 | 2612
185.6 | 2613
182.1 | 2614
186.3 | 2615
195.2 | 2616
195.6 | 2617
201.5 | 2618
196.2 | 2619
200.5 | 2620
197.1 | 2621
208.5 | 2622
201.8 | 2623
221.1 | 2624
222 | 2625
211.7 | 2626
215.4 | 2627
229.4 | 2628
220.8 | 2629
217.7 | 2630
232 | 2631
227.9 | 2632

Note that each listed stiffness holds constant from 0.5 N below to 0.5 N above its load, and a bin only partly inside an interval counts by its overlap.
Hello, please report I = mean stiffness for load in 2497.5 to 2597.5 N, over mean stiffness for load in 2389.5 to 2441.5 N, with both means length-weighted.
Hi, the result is 1.5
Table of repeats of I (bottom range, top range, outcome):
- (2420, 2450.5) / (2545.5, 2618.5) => 1.61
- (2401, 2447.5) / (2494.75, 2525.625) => 1.32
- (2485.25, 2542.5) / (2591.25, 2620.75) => 1.18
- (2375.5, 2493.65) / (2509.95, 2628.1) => 1.44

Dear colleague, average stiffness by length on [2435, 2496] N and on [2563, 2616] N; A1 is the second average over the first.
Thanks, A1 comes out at 1.4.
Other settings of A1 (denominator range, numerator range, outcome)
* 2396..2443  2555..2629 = 1.60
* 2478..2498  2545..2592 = 1.32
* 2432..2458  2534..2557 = 1.44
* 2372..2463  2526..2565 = 1.47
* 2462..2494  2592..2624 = 1.31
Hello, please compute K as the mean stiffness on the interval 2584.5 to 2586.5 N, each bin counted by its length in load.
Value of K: 211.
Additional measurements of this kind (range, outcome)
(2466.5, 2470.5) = 157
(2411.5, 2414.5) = 143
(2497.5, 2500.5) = 154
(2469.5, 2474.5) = 150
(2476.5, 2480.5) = 151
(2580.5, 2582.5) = 214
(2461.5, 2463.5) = 159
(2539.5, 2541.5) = 192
